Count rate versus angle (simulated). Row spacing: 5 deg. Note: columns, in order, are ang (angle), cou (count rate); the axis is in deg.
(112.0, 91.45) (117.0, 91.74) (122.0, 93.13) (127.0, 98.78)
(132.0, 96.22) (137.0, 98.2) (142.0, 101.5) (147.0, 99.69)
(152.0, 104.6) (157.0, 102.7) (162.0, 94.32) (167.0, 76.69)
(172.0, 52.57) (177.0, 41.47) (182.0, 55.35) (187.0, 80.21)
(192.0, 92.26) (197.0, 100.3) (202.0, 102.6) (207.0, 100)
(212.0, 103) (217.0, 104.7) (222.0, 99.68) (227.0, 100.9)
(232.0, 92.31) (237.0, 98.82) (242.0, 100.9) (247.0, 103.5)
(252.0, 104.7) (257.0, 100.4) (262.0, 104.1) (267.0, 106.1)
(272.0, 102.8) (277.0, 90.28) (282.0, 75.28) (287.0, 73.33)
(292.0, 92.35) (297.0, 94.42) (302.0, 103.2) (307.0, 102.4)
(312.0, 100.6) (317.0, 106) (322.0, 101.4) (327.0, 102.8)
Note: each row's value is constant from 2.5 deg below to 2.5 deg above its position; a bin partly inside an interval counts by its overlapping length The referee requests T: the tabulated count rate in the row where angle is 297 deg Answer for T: 94.42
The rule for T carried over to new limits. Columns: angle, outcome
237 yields 98.82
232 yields 92.31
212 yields 103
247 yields 103.5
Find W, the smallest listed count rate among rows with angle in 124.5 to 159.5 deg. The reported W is 96.22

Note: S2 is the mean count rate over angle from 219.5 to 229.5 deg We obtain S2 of 100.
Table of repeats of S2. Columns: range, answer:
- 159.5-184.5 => 64.1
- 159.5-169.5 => 85.5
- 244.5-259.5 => 103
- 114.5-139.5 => 95.6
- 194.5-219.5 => 102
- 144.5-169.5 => 95.6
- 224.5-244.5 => 98.2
